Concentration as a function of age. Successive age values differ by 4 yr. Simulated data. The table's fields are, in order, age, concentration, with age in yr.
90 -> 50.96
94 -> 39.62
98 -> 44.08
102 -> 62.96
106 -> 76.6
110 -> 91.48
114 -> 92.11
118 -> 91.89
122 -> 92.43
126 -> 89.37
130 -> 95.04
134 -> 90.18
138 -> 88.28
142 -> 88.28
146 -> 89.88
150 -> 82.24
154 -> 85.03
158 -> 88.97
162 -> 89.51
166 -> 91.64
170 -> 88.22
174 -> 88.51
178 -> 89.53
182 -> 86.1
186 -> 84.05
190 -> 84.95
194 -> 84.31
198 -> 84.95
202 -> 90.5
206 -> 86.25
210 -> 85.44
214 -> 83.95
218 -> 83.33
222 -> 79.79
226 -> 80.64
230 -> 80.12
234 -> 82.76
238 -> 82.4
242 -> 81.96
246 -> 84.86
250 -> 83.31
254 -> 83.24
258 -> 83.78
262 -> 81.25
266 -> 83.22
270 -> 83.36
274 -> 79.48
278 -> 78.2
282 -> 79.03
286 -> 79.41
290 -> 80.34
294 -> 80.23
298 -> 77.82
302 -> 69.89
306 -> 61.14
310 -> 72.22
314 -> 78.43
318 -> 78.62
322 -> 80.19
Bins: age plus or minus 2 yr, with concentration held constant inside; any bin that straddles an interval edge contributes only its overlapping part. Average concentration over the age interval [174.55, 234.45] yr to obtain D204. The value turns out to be 84.6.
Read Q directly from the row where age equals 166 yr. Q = 91.64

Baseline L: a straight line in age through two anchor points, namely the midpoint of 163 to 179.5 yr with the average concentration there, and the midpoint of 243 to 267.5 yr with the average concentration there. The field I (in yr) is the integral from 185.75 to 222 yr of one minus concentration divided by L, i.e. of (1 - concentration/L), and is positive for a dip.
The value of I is 0.83 yr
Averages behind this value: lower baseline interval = 89.5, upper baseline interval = 83.2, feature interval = 85.1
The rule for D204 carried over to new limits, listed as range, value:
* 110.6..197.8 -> 88.6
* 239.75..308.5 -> 79.4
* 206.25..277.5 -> 82.5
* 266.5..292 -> 80.2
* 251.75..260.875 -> 83.3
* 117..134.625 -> 91.9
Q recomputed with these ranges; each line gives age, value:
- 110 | 91.48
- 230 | 80.12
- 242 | 81.96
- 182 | 86.1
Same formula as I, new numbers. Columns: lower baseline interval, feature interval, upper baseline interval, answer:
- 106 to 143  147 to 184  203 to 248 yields -0.20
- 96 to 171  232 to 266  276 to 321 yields -1.82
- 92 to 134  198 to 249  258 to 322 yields -3.68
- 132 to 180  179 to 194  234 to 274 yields 0.24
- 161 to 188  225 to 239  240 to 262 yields 0.49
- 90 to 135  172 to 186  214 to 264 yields -1.32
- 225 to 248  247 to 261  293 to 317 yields -0.61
